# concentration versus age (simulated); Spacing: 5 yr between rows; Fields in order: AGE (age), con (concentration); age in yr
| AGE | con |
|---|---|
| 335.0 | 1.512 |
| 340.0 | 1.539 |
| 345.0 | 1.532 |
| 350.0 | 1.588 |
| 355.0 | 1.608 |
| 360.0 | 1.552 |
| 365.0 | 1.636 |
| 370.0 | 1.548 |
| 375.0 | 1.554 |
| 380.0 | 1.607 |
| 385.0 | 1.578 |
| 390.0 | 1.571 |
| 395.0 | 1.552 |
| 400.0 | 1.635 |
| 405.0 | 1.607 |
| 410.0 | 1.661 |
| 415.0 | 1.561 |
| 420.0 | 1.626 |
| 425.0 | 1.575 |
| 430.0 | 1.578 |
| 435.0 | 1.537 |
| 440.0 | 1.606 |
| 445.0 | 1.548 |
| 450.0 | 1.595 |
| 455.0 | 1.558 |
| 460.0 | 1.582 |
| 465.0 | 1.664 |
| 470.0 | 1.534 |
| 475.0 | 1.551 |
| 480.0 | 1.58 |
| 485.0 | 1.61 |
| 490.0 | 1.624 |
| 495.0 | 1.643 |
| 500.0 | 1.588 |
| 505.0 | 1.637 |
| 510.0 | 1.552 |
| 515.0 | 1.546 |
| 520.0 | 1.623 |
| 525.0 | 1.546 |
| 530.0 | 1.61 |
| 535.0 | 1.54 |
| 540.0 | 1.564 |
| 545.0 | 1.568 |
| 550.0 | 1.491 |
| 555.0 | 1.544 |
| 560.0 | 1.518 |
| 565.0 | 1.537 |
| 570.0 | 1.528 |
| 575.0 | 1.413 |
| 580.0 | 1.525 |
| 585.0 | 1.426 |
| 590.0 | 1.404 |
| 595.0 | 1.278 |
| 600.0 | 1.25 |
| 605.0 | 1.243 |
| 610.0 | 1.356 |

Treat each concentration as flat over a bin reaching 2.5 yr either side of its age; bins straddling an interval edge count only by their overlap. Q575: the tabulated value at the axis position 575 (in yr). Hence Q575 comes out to 1.413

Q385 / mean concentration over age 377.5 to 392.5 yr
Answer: 1.59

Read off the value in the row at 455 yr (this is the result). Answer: 1.558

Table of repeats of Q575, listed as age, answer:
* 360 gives 1.552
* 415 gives 1.561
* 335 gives 1.512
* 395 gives 1.552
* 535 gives 1.54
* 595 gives 1.278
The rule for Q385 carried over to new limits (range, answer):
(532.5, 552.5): 1.54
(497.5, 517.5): 1.58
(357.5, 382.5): 1.58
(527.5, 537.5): 1.57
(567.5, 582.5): 1.49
